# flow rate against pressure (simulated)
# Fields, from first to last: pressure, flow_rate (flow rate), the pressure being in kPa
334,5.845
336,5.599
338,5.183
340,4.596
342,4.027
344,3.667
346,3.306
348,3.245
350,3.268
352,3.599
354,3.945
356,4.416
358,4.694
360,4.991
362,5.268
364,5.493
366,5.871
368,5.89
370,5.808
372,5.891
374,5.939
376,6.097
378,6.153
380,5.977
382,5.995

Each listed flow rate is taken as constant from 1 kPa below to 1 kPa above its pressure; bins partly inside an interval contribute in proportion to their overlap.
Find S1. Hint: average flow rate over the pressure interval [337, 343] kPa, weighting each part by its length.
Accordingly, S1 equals 4.6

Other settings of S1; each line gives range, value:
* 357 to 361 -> 4.84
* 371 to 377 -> 5.98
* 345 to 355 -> 3.47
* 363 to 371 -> 5.77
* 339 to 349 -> 3.77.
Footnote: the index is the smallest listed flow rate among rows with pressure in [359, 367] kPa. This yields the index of 4.991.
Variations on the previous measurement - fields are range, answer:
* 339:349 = 3.245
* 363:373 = 5.493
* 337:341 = 4.596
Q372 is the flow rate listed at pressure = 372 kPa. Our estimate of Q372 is 5.891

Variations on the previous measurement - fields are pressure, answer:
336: 5.599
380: 5.977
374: 5.939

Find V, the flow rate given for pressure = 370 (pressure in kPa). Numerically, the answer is 5.808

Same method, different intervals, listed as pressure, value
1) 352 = 3.599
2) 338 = 5.183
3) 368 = 5.89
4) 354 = 3.945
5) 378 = 6.153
